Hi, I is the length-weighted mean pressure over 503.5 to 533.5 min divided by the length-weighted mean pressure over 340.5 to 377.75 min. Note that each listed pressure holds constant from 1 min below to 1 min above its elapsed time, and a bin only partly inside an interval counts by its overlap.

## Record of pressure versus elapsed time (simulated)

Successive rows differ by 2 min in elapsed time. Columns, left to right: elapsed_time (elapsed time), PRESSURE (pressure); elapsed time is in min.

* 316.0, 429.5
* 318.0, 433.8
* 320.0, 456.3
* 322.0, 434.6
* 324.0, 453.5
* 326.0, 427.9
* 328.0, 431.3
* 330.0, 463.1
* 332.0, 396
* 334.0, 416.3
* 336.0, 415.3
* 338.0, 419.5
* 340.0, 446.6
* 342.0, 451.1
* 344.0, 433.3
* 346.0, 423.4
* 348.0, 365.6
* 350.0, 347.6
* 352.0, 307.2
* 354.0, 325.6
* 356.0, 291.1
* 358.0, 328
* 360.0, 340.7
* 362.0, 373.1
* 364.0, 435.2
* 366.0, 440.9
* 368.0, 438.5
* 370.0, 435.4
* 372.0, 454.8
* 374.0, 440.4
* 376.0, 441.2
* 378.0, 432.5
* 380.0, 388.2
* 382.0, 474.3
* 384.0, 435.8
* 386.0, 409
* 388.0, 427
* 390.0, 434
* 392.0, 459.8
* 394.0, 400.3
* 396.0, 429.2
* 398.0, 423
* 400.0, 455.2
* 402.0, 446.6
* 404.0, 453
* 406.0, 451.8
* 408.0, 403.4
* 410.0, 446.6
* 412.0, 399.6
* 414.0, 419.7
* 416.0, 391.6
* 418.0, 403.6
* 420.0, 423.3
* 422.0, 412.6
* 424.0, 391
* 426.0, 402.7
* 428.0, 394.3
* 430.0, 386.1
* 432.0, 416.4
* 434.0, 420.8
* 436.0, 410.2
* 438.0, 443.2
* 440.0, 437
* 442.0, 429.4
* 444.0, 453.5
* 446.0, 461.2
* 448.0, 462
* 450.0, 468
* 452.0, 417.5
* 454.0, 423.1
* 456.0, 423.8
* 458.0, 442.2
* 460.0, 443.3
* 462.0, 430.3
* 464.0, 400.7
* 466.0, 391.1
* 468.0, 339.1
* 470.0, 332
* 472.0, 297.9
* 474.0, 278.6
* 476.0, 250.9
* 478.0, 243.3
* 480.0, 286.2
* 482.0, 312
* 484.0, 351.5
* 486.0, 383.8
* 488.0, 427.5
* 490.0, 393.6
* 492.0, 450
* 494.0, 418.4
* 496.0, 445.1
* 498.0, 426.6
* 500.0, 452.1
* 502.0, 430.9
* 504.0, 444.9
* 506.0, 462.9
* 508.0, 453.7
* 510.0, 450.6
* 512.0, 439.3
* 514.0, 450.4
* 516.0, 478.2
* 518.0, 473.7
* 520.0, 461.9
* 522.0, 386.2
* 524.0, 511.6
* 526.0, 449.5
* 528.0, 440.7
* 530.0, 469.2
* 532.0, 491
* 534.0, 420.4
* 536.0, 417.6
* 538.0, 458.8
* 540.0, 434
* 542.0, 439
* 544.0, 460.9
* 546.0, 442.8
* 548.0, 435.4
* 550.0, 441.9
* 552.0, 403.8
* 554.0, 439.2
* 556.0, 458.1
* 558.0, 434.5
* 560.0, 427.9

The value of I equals 1.16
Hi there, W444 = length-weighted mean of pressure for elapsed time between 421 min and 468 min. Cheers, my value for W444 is 423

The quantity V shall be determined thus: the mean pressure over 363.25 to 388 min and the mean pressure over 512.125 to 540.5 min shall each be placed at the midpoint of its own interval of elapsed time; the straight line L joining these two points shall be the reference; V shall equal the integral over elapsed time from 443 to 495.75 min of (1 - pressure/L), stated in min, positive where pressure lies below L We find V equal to 7.3 min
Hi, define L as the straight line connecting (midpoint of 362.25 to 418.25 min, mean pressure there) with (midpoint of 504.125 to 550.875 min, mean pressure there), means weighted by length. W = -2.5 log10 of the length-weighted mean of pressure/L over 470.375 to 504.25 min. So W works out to 0.21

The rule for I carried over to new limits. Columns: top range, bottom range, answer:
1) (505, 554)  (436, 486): 1.17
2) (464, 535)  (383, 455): 0.95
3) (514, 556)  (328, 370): 1.13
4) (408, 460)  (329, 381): 1.05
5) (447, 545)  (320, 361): 1.04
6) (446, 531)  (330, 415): 0.99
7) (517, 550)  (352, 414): 1.08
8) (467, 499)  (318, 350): 0.83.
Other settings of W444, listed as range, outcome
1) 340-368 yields 379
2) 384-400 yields 428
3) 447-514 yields 397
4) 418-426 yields 408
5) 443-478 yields 391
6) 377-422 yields 427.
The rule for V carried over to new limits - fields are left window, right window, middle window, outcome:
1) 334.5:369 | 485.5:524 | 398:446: -1.2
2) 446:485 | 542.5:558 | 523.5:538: -1.1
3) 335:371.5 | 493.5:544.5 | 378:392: -1.0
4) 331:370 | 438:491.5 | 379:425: -4.4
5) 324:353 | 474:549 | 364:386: -1.2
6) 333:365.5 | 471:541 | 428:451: -1.9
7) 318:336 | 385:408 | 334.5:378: 3.5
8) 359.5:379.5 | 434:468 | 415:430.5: 1.0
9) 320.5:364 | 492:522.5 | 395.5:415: -0.8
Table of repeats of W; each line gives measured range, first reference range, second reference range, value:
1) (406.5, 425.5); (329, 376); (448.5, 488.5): -0.078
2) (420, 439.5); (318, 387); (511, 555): 0.043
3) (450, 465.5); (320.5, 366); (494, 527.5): 0.015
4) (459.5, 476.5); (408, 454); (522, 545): 0.223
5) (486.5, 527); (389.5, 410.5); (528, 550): -0.001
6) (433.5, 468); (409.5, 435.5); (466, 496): -0.142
